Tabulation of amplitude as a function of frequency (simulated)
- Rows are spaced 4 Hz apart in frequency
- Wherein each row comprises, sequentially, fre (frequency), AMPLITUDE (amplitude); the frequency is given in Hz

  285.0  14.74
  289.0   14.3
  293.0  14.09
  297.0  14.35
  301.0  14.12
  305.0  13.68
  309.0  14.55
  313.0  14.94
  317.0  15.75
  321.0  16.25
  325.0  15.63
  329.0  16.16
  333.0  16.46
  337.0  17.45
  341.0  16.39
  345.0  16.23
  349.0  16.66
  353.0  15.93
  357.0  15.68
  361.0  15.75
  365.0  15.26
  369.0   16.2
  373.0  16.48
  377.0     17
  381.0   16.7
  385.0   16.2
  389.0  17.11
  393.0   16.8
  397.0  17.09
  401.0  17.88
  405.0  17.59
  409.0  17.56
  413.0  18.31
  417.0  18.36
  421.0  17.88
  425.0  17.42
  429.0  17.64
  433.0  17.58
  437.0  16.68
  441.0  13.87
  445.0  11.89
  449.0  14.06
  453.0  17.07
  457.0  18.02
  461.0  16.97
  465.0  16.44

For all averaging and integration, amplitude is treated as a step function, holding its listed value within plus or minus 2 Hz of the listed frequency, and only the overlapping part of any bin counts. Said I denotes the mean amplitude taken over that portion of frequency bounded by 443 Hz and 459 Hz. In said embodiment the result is 15.3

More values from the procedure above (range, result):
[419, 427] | 17.6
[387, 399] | 17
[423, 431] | 17.5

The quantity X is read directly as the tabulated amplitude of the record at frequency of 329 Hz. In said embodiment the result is 16.16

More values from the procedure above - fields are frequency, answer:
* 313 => 14.94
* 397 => 17.09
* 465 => 16.44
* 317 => 15.75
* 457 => 18.02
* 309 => 14.55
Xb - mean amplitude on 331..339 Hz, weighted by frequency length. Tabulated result 17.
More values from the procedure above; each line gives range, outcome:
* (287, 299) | 14.2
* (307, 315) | 14.7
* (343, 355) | 16.3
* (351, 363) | 15.8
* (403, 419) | 18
